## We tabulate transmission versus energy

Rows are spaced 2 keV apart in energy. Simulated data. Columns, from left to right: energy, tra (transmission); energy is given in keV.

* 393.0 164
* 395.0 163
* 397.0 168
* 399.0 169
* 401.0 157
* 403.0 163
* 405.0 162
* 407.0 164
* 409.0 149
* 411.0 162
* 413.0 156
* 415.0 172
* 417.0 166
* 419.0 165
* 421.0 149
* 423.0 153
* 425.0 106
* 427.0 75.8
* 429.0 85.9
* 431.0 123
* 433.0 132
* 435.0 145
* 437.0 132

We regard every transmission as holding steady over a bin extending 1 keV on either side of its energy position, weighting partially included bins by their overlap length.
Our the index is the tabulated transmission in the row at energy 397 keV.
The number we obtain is 168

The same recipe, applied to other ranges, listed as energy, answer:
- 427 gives 75.8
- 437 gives 132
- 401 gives 157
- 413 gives 156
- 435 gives 145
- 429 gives 85.9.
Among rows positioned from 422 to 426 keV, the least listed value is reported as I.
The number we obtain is 106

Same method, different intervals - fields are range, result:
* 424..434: 75.8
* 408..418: 149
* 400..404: 157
